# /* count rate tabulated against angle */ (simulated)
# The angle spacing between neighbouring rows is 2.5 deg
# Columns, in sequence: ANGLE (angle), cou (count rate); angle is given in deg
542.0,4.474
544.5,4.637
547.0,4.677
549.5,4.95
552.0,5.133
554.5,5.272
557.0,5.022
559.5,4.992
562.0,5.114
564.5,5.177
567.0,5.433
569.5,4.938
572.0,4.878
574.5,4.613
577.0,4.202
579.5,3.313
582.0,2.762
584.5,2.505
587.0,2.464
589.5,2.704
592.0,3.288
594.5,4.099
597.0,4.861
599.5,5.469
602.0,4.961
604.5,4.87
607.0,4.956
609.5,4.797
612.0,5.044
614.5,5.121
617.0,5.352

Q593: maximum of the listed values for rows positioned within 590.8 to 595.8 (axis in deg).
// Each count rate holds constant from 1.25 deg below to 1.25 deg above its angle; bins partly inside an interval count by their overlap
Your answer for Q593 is 4.099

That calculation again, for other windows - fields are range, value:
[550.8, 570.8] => 5.433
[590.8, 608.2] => 5.469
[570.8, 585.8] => 4.878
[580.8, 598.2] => 4.861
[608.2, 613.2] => 5.044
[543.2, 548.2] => 4.677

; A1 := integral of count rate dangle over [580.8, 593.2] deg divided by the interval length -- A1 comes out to 2.74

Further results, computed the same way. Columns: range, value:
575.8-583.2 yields 3.42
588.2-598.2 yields 3.73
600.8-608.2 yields 4.93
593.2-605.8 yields 4.85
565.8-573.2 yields 5.08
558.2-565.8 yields 5.1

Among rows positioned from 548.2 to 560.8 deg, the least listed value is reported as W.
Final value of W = 4.95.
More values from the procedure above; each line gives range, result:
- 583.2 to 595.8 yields 2.464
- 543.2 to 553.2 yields 4.637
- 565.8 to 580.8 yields 3.313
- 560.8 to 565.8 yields 5.114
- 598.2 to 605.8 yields 4.87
